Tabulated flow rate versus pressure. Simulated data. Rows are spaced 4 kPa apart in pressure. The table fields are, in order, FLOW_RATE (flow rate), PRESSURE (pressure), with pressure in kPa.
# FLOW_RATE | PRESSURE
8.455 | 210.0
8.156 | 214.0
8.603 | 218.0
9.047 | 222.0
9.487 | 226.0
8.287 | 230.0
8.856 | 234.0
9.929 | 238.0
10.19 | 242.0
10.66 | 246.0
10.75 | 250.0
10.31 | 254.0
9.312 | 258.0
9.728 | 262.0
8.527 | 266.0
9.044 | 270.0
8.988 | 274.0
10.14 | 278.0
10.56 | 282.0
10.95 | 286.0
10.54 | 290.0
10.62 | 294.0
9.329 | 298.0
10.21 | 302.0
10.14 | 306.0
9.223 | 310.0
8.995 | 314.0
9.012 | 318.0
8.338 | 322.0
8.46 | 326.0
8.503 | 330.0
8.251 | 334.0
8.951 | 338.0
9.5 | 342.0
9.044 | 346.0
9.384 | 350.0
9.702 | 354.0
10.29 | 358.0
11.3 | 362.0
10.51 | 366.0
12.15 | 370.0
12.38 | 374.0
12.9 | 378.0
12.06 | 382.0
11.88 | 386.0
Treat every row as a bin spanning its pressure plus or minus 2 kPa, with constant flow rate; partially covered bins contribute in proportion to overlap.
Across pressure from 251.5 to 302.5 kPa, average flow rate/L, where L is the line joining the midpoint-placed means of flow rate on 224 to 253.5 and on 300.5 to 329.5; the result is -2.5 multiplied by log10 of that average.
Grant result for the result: -0.05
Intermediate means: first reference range 9.77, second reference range 9.14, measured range 9.86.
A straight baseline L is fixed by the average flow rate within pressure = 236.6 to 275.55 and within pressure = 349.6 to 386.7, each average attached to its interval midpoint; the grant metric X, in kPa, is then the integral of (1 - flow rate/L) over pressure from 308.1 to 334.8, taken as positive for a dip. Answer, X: 4.9 kPa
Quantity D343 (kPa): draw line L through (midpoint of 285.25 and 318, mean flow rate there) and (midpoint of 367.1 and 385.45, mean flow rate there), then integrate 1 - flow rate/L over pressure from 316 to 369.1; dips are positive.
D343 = 8.6 kPa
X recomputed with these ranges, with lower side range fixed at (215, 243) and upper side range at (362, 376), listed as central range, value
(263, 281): 1.1 kPa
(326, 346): 4.1 kPa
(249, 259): -0.6 kPa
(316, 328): 2.4 kPa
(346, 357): 1.7 kPa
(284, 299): -0.3 kPa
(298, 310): 0.7 kPa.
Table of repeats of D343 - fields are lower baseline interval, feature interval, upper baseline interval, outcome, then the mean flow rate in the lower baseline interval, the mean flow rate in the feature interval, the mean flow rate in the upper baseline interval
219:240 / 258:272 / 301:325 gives 0.0 kPa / 9.1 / 9.13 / 9.25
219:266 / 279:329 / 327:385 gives 1.6 kPa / 9.61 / 9.68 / 10.3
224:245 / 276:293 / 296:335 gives -2.5 kPa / 9.41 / 10.6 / 9.07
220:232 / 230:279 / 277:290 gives 0.5 kPa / 8.94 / 9.64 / 10.6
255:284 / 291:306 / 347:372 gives -0.4 kPa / 9.5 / 10.1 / 10.5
